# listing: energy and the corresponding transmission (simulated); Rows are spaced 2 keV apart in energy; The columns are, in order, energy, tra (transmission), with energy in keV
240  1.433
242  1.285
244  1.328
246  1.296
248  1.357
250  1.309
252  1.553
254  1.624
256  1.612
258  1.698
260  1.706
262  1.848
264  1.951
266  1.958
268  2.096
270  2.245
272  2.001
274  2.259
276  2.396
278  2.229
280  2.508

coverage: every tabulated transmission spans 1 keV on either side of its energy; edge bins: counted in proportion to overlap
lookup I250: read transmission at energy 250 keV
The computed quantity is 1.309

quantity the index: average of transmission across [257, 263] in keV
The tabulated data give 1.75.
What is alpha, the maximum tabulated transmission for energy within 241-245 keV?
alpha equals 1.328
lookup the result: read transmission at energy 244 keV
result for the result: 1.328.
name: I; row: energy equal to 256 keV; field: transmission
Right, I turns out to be 1.612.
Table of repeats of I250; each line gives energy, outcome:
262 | 1.848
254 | 1.624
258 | 1.698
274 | 2.259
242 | 1.285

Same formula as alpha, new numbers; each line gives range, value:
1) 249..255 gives 1.624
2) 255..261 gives 1.706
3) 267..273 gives 2.245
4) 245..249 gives 1.357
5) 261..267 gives 1.958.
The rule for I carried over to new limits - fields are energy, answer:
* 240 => 1.433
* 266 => 1.958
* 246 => 1.296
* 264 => 1.951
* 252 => 1.553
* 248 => 1.357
